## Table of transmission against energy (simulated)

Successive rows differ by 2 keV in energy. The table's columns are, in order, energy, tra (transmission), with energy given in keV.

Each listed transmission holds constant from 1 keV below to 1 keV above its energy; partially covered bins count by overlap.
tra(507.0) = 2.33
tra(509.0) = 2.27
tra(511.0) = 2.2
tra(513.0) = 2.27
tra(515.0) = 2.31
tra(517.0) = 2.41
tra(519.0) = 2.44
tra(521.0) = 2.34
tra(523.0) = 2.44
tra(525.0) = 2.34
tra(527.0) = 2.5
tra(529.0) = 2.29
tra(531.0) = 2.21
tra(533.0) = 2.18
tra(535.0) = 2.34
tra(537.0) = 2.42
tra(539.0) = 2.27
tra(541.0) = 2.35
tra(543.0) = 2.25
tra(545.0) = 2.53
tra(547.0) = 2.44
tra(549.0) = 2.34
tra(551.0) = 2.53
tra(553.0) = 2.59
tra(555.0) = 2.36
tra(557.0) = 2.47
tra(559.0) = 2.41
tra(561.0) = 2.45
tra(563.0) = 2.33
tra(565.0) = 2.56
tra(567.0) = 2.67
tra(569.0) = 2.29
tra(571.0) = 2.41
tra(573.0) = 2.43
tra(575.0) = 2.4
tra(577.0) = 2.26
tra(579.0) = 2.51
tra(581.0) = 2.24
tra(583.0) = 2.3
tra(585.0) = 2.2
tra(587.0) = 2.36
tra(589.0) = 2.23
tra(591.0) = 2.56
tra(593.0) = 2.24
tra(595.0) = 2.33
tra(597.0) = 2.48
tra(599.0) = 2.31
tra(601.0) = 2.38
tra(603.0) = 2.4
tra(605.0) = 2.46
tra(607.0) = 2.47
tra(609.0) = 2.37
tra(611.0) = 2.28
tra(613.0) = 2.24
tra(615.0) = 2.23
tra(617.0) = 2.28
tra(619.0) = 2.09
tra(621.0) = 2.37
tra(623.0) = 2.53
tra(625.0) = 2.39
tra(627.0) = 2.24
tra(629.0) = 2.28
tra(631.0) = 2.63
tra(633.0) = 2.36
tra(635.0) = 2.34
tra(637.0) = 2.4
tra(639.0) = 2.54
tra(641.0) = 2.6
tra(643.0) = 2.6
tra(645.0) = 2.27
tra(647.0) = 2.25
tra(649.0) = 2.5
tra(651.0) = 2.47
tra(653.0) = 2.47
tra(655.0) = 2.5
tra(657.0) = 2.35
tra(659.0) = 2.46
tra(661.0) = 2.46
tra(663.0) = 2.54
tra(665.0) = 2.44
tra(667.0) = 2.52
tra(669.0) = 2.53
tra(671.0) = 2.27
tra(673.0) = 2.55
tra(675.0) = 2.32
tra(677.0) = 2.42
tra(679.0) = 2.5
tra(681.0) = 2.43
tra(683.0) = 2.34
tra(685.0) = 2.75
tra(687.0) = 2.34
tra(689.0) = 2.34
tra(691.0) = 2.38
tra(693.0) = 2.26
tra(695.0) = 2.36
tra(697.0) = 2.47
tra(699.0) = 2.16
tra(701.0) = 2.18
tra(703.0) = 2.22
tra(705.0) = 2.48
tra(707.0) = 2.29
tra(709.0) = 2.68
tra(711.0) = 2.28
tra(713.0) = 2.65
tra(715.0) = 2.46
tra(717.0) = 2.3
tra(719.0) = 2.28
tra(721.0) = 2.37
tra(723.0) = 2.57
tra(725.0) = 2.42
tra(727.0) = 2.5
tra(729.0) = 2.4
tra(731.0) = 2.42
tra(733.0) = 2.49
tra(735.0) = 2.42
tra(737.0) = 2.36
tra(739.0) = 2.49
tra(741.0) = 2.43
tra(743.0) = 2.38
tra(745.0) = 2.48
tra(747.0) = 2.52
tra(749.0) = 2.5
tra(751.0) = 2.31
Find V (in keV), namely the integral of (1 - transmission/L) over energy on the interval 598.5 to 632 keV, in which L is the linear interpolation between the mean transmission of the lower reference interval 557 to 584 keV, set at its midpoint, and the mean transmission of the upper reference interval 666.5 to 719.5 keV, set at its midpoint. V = 0.7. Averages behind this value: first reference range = 2.41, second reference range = 2.4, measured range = 2.35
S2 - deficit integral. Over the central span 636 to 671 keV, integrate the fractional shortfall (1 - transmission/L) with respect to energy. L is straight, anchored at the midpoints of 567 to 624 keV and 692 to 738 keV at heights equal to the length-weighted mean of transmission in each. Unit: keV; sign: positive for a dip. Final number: -1.3 keV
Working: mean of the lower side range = 2.35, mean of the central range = 2.46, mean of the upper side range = 2.39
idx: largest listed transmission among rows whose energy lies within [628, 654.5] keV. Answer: 2.63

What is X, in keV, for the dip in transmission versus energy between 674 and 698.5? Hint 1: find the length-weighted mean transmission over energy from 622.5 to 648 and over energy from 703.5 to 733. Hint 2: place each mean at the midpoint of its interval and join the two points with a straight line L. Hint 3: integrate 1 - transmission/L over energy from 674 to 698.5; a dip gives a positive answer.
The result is 0.2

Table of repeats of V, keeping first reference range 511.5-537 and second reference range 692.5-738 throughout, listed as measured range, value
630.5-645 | -0.6 keV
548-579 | -1.1 keV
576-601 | 0.2 keV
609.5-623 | 0.5 keV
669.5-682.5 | -0.2 keV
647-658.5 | -0.3 keV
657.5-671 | -0.5 keV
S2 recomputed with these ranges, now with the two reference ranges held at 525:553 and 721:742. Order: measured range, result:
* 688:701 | 0.6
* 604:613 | 0.1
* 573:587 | 0.3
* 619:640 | 0.1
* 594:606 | 0.0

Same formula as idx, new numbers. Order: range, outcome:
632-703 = 2.75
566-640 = 2.67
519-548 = 2.53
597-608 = 2.48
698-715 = 2.68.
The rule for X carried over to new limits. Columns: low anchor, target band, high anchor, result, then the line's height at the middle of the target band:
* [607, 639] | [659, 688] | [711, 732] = -0.8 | 2.39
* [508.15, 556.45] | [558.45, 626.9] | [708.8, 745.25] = 0.5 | 2.38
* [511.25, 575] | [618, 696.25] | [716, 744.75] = -0.4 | 2.41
